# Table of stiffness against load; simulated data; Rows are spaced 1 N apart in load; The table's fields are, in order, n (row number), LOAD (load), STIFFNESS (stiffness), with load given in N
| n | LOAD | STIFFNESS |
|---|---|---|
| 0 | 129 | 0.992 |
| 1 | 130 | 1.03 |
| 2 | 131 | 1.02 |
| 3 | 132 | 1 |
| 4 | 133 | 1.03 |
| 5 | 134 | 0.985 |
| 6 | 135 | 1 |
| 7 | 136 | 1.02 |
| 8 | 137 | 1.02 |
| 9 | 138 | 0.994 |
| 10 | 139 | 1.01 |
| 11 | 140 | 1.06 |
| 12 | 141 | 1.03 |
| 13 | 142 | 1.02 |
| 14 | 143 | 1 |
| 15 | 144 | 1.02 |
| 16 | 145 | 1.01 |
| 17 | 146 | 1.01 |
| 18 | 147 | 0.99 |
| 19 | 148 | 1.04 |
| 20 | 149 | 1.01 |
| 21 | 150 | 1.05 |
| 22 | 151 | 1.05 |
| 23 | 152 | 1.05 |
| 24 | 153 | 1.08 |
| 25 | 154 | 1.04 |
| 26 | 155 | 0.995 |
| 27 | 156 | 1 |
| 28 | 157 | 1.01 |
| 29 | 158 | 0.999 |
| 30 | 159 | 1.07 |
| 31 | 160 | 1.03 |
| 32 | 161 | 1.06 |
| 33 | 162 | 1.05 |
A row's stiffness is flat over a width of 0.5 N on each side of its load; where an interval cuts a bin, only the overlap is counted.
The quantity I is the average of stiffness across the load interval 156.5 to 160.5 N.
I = 1.03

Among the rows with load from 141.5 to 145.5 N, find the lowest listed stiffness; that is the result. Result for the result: 1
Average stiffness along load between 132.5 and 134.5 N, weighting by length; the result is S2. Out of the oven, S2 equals 1.01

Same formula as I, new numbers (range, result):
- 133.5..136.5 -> 1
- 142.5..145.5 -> 1.01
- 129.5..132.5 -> 1.02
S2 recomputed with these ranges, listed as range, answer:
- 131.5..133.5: 1.02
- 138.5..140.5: 1.04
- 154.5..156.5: 0.998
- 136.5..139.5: 1.01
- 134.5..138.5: 1.01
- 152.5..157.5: 1.02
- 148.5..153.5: 1.05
